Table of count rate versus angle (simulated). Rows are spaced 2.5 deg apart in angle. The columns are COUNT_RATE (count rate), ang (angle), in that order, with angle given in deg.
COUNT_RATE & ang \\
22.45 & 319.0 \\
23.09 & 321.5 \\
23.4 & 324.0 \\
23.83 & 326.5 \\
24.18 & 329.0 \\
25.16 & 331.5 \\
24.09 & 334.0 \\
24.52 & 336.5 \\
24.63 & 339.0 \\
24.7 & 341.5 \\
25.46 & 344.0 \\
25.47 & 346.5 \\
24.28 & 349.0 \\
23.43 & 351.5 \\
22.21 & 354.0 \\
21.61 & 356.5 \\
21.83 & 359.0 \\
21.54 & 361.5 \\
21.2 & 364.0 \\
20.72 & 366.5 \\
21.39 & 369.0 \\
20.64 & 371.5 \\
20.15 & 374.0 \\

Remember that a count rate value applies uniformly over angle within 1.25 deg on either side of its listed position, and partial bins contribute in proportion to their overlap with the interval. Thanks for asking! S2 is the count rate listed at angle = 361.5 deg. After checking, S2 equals 21.54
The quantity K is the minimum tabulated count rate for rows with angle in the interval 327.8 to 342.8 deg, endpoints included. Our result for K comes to 24.09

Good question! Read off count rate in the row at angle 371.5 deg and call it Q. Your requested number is 20.64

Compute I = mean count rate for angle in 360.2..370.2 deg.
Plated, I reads 21.2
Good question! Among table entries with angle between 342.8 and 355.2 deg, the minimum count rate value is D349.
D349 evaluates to 22.21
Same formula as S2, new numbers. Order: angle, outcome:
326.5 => 23.83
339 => 24.63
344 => 25.46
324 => 23.4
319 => 22.45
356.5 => 21.61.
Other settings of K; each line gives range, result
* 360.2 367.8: 20.72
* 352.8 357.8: 21.61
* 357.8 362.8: 21.54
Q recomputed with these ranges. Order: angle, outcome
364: 21.2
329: 24.18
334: 24.09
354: 22.21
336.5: 24.52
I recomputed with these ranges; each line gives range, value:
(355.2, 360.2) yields 21.7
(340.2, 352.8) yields 24.7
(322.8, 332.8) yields 24.1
